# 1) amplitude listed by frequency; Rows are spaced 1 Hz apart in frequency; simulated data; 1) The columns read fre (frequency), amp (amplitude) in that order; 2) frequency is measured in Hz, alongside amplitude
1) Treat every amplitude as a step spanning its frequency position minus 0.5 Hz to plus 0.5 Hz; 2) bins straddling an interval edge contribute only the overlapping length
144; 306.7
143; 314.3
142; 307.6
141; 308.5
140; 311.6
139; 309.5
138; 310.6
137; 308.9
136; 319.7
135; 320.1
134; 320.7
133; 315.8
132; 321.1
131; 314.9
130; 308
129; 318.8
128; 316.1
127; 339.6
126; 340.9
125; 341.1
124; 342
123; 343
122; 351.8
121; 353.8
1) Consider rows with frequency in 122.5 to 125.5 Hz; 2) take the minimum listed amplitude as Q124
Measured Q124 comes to 341.1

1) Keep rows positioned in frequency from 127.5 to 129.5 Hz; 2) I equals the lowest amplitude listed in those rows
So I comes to 316.1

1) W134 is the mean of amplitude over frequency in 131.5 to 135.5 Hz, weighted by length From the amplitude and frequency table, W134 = 319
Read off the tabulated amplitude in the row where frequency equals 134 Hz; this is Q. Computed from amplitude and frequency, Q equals 320.7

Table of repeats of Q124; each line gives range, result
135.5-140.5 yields 308.9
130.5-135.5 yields 314.9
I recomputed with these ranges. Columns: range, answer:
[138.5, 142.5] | 307.6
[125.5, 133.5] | 308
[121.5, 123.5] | 343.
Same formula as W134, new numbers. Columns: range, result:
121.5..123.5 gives 347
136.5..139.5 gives 310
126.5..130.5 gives 321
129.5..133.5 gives 315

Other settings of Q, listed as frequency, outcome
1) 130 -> 308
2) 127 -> 339.6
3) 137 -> 308.9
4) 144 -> 306.7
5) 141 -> 308.5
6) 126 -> 340.9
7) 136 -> 319.7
